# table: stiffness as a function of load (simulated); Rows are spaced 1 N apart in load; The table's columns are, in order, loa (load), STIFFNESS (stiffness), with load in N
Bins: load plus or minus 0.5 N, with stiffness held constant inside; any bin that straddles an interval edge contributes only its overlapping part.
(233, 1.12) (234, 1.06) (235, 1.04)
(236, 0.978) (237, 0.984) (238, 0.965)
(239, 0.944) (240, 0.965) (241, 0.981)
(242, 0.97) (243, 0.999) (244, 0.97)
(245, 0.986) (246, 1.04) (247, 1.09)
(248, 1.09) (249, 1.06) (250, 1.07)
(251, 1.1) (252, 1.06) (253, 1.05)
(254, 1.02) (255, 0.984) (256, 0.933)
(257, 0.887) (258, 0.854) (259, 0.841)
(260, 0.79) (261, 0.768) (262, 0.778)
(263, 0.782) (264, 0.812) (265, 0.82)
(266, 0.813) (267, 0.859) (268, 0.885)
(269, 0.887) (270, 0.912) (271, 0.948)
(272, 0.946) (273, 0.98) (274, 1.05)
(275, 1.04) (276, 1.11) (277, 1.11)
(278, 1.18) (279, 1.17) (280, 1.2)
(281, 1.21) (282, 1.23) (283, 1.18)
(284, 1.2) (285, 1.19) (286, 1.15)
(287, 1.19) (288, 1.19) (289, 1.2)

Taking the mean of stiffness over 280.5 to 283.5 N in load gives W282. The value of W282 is 1.21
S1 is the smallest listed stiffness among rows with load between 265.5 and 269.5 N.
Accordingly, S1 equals 0.813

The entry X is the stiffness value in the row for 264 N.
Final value 0.812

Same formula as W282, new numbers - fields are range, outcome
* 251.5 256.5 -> 1.01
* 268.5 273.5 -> 0.935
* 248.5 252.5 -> 1.07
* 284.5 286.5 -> 1.17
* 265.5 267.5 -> 0.836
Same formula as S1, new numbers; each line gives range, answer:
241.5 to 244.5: 0.97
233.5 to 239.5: 0.944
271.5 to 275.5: 0.946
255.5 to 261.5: 0.768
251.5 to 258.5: 0.854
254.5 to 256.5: 0.933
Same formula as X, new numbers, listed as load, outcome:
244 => 0.97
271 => 0.948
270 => 0.912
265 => 0.82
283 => 1.18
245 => 0.986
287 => 1.19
